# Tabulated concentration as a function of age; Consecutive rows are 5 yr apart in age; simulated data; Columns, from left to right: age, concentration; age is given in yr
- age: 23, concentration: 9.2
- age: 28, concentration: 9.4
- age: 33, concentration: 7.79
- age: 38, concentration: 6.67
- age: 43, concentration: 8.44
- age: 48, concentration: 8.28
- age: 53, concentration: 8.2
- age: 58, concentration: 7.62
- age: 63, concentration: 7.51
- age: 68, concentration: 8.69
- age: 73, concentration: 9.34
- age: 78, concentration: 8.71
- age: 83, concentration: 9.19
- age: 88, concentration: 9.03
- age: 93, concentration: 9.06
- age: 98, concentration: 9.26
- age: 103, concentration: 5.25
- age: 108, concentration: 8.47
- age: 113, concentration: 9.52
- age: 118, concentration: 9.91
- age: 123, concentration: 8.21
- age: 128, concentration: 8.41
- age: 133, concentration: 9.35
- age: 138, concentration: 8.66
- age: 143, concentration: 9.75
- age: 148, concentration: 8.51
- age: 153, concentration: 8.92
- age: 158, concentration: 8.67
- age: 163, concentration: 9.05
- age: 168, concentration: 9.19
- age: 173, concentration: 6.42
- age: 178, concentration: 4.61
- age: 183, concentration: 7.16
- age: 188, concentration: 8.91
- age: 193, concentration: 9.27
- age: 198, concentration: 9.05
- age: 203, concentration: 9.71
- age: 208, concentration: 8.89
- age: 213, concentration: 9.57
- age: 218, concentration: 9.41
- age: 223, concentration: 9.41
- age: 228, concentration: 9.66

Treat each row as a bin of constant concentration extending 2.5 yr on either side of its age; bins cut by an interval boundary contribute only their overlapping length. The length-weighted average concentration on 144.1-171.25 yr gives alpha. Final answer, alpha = 8.85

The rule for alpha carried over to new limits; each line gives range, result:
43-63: 8.02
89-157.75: 8.72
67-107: 8.56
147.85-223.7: 8.53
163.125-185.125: 7.08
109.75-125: 9.21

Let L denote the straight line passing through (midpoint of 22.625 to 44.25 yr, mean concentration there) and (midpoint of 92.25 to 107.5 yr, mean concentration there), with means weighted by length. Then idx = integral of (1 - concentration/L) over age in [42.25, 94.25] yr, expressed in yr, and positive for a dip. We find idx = -3.6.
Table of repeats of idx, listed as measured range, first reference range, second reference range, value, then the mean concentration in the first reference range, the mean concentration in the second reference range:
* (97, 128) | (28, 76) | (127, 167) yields 0.93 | 8.14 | 8.94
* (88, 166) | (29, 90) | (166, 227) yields -3.22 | 8.31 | 8.49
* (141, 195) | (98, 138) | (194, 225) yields 4.53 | 8.51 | 9.34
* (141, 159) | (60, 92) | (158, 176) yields -1.47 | 8.74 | 8.18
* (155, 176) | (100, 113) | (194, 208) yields 0.80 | 7.46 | 9.28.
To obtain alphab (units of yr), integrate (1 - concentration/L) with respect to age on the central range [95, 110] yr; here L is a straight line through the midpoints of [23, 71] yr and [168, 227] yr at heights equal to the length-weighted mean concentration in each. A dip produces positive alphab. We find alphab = 1.05 yr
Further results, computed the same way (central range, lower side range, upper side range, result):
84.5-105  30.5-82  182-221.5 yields 0.3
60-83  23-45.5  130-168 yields -0.4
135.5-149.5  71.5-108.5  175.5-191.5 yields -2.4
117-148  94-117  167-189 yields -4.5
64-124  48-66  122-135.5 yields -2.9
